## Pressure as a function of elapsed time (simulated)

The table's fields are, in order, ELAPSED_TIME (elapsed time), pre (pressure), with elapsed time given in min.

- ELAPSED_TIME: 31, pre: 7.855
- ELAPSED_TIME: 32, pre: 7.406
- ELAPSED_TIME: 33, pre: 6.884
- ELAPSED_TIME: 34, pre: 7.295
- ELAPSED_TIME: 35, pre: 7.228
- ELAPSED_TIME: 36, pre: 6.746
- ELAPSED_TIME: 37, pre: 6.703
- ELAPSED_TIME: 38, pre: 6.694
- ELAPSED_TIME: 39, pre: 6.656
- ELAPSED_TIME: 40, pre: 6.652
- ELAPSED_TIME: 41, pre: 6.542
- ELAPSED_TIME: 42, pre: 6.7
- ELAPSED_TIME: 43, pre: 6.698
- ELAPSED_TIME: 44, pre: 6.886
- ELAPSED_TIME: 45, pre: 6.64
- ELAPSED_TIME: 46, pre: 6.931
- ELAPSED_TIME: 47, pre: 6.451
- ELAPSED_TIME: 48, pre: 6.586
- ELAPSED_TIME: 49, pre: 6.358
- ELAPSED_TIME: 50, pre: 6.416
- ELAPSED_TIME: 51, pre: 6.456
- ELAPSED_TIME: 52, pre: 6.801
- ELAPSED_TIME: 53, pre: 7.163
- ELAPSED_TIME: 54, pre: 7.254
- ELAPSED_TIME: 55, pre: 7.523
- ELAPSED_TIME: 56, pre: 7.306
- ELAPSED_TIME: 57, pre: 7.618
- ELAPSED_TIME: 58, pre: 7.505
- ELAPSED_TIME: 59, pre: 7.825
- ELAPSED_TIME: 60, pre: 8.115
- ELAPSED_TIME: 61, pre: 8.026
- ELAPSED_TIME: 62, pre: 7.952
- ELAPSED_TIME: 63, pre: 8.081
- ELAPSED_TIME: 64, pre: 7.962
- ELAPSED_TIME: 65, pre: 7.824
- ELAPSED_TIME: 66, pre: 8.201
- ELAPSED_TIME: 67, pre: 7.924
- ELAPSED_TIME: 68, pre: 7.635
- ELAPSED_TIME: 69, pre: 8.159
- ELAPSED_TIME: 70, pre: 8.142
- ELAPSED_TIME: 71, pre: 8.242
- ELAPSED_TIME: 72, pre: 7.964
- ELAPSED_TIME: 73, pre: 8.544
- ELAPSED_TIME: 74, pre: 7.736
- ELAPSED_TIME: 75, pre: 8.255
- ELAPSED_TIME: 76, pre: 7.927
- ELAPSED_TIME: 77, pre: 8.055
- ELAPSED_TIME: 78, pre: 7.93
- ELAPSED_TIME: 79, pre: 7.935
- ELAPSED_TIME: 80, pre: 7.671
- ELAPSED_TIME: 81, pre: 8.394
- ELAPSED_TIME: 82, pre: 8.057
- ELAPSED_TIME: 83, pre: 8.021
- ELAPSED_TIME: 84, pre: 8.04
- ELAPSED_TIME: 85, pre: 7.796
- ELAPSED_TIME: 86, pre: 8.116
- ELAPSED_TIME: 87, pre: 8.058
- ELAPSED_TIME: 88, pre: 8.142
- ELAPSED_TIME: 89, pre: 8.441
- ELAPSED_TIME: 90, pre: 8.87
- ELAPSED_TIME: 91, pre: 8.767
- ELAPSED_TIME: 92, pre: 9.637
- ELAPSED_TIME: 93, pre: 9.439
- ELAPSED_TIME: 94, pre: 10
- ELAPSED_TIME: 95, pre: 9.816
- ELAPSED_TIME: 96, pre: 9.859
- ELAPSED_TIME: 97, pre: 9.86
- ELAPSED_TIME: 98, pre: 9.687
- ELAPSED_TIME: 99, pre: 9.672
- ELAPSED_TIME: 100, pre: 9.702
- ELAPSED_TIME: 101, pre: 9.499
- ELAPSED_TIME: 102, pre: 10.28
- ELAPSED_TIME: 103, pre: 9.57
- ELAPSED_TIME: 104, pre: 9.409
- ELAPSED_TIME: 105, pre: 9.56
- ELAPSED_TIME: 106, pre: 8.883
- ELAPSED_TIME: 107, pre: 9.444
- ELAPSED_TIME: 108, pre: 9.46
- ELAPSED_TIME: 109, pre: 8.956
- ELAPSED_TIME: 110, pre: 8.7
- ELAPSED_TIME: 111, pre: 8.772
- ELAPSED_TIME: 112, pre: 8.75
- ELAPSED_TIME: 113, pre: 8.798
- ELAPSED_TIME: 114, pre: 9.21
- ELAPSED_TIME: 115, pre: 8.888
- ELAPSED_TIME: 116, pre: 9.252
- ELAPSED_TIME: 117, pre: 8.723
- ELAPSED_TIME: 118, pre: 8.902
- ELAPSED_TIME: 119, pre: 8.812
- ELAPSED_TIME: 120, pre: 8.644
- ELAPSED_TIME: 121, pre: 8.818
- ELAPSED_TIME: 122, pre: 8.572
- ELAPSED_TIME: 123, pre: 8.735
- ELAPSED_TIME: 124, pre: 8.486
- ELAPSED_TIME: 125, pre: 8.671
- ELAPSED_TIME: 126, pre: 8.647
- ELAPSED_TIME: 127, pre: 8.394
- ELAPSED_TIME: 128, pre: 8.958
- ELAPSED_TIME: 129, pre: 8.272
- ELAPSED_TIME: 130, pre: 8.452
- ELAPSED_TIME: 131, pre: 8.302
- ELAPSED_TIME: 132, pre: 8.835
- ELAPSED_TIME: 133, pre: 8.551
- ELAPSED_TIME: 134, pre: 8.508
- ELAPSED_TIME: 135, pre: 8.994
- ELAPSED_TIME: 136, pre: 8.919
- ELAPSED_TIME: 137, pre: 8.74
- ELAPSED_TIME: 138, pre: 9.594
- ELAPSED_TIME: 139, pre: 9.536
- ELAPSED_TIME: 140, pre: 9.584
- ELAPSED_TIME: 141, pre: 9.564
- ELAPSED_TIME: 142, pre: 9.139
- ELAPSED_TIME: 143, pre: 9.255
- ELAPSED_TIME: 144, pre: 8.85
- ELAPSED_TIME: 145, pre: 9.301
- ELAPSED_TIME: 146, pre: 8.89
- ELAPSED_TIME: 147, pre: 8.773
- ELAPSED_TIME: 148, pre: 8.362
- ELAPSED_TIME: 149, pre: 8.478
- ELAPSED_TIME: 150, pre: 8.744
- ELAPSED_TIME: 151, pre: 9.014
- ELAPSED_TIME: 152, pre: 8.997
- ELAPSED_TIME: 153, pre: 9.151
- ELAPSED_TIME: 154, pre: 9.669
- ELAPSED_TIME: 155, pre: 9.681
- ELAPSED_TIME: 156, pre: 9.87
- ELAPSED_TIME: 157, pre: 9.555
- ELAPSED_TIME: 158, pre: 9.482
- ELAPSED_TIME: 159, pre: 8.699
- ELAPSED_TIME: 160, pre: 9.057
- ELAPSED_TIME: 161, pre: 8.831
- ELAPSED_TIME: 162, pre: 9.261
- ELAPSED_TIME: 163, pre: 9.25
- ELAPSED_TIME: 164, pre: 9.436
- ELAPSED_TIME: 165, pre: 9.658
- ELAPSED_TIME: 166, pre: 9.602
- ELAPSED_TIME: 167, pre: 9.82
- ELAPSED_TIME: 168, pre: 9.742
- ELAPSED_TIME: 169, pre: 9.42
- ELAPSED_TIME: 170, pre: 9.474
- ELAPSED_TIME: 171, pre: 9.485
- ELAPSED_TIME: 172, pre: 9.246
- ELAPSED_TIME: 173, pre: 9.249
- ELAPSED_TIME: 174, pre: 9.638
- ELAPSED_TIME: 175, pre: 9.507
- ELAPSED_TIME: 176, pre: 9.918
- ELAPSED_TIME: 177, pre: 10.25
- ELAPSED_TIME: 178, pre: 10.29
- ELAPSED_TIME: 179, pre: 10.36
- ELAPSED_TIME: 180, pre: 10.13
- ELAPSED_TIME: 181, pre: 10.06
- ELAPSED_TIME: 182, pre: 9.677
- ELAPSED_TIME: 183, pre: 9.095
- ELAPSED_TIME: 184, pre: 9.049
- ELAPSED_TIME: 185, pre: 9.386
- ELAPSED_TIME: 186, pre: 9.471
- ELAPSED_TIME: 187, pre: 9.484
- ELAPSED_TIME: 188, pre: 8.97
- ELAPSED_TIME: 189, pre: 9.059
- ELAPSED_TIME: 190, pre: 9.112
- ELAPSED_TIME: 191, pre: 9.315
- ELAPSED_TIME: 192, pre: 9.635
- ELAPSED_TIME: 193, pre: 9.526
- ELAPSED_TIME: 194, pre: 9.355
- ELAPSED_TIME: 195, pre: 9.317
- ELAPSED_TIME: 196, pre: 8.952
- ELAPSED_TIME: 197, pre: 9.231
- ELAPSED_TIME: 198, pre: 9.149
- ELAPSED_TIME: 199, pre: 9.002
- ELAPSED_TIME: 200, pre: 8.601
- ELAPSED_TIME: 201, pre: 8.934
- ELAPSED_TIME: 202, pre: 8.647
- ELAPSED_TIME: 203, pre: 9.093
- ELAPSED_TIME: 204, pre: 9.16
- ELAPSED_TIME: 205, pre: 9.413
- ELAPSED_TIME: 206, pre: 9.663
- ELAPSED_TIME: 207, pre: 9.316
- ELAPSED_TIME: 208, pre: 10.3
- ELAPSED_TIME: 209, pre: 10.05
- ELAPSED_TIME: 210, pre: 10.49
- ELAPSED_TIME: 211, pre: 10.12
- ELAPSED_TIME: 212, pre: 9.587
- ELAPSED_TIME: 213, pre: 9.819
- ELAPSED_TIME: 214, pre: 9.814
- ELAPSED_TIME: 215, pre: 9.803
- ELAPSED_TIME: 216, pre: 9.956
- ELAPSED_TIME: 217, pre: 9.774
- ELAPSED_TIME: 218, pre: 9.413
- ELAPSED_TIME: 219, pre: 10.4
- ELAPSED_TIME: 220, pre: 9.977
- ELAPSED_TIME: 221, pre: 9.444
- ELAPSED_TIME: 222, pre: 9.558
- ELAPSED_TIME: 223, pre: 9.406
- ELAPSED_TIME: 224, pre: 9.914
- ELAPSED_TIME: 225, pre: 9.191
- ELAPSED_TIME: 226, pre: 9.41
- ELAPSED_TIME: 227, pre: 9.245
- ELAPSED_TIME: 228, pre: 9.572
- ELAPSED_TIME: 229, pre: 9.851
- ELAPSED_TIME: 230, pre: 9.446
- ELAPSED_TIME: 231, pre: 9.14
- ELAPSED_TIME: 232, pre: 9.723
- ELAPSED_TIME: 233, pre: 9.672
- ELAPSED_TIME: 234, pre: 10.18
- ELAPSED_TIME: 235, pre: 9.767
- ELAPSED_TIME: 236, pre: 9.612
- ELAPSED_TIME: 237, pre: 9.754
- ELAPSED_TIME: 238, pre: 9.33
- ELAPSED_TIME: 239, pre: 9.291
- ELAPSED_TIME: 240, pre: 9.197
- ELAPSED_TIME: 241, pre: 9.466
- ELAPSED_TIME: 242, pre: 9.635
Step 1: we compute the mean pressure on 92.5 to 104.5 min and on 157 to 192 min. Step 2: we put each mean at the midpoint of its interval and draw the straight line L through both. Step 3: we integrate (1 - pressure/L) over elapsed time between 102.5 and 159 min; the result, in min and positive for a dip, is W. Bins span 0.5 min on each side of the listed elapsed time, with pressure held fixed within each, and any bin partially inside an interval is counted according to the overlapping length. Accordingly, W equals 3.8 min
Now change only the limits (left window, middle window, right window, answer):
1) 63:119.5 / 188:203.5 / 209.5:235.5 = 0.63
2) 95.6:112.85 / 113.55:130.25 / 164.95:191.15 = 1.25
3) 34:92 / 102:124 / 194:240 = -2.13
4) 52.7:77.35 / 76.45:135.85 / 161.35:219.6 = -2.98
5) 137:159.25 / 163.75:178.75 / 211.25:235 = -0.53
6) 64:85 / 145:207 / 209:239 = -1.17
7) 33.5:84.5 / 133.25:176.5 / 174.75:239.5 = -2.13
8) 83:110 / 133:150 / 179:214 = 0.51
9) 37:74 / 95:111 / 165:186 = -2.39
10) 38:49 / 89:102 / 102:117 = -1.41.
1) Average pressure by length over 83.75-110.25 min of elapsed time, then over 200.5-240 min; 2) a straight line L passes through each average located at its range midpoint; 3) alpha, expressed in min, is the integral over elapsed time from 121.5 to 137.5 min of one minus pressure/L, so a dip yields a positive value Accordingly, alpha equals 1.2 min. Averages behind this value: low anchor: 9.19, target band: 8.63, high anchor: 9.62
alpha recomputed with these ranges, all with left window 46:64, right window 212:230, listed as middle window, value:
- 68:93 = -1.9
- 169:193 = -1.2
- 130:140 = -0.6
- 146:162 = -0.7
